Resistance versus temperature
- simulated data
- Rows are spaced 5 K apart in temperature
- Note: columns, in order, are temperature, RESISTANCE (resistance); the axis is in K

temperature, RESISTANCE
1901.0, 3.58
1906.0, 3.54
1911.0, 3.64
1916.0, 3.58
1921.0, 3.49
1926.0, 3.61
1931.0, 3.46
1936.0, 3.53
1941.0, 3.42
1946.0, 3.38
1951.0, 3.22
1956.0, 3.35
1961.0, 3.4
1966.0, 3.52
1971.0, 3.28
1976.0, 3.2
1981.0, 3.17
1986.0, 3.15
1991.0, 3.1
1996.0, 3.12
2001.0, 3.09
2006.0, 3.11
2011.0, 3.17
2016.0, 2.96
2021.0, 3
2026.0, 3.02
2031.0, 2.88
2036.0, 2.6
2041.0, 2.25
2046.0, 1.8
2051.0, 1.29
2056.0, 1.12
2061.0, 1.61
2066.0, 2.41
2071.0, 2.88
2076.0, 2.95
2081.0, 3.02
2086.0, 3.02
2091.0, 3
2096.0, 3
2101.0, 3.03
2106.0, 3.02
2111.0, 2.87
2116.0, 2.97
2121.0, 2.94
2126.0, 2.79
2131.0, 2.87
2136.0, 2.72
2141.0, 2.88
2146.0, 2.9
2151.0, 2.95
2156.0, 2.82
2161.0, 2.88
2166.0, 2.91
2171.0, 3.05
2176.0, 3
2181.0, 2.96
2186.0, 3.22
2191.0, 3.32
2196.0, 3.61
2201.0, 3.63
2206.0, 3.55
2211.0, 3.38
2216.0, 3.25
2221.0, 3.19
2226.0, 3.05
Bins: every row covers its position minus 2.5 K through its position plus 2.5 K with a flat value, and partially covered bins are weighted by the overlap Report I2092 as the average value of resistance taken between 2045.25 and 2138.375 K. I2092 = 2.61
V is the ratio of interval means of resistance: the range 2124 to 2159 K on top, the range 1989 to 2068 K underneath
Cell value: 1.1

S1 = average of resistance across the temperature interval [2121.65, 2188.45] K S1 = 2.92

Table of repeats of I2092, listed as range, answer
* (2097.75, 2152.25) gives 2.9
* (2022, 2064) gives 2.11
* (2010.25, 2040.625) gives 2.88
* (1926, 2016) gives 3.28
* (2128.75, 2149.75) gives 2.85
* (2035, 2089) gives 2.27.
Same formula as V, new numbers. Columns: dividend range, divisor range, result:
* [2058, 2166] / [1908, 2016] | 0.85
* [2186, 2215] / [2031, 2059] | 1.82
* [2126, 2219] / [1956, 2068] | 1.12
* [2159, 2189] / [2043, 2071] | 1.70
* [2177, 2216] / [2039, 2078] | 1.66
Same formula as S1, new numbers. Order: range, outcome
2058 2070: 2.08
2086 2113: 2.99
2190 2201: 3.52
